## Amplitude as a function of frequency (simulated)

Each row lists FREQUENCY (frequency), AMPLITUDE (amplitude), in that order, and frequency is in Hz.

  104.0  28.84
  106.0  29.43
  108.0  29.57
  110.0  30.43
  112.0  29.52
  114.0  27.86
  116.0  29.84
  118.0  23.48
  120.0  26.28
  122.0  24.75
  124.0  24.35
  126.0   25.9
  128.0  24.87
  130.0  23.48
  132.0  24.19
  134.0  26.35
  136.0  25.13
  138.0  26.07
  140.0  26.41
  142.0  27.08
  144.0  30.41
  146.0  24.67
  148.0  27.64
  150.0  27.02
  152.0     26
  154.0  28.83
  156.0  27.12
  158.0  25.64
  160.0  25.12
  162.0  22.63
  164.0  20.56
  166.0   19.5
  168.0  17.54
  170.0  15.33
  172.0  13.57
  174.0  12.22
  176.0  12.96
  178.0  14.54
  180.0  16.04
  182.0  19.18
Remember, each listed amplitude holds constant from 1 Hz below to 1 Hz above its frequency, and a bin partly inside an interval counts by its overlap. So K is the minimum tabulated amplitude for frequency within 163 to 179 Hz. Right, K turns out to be 12.22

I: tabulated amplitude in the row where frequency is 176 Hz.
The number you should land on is 12.96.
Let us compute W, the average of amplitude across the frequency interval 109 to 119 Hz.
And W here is 28.2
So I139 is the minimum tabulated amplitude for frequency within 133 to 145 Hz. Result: 25.13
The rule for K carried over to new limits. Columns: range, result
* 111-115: 27.86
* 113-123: 23.48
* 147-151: 27.02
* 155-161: 25.12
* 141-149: 24.67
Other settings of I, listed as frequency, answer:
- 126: 25.9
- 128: 24.87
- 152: 26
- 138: 26.07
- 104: 28.84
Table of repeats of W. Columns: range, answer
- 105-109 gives 29.5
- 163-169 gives 19.2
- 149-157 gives 27.2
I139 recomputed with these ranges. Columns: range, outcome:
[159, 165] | 20.56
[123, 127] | 24.35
